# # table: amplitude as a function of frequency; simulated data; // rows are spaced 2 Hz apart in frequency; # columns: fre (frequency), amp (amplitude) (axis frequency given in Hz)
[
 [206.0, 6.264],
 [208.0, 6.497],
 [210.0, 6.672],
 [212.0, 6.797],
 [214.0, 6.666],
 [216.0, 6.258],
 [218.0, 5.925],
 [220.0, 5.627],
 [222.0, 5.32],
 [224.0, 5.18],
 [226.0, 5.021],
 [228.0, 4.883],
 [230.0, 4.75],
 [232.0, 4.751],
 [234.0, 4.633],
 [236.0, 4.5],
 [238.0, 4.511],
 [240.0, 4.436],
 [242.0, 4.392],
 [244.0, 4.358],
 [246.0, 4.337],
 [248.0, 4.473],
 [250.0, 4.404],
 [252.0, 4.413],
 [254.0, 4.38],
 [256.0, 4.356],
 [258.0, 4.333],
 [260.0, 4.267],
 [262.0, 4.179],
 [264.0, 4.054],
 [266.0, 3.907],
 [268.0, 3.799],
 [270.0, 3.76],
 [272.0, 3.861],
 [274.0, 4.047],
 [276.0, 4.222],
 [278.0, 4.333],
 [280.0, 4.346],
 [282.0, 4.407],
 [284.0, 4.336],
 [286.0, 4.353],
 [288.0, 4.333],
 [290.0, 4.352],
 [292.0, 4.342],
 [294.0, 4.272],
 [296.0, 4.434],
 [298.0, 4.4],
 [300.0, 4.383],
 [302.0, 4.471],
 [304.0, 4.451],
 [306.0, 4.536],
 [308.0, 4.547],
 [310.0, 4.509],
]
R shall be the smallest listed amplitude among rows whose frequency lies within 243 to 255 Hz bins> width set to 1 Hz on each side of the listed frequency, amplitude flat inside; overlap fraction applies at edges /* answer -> 4.337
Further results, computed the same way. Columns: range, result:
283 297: 4.272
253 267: 3.907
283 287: 4.336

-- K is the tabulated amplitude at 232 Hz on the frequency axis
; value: 4.751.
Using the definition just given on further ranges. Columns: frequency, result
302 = 4.471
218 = 5.925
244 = 4.358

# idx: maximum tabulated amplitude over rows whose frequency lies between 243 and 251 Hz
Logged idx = 4.473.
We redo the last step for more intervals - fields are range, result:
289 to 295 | 4.352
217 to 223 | 5.925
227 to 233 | 4.883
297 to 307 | 4.536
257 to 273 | 4.333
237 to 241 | 4.511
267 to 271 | 3.799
